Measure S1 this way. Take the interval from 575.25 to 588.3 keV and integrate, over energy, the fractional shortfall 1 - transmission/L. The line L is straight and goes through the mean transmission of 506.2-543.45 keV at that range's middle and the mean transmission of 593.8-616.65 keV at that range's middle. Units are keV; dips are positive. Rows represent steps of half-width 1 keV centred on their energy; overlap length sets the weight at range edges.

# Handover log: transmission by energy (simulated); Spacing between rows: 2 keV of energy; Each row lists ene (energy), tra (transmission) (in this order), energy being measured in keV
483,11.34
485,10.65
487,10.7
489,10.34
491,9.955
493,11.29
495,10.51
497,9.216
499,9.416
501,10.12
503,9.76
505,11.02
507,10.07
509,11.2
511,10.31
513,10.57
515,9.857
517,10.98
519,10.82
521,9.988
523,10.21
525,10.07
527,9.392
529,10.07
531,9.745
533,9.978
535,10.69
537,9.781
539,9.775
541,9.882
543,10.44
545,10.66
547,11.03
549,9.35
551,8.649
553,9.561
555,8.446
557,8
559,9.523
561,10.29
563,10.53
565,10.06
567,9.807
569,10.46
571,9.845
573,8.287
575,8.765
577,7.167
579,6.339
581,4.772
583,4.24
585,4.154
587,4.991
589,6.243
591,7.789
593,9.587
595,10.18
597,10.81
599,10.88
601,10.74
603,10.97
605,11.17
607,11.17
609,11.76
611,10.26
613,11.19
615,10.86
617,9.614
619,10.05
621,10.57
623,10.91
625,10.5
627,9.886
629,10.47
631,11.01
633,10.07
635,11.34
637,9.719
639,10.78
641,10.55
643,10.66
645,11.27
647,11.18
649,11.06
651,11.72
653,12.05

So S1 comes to 6.32 keV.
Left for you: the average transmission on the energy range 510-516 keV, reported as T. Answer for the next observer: 10.2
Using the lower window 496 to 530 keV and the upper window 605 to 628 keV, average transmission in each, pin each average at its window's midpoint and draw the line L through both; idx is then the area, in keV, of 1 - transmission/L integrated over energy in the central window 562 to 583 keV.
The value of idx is 4.1 keV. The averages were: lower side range 10.2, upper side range 10.6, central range 8.4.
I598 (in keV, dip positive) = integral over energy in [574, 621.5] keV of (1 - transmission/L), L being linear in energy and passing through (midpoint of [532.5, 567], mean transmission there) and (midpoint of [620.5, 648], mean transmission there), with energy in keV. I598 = 6.42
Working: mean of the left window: 9.8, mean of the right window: 10.6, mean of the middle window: 8.91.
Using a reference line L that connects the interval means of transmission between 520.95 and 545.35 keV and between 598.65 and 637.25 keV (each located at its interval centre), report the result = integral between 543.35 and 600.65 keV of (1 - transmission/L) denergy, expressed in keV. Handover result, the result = 9.36 keV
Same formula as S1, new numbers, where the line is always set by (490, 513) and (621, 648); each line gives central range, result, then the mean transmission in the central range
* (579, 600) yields 6.40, 7.32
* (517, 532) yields 0.34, 10.1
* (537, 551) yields 0.46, 10.1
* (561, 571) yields 0.25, 10.2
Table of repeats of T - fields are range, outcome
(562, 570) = 10.2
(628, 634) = 10.5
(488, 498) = 10.3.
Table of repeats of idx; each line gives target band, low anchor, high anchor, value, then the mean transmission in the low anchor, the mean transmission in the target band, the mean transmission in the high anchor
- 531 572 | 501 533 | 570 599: -4.72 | 10.3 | 9.84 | 7.49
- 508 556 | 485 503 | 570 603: -4.21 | 10.2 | 10.1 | 7.9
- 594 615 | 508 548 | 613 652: -0.71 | 10.3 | 10.9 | 10.7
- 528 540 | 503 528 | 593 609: 0.51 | 10.3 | 10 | 10.8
